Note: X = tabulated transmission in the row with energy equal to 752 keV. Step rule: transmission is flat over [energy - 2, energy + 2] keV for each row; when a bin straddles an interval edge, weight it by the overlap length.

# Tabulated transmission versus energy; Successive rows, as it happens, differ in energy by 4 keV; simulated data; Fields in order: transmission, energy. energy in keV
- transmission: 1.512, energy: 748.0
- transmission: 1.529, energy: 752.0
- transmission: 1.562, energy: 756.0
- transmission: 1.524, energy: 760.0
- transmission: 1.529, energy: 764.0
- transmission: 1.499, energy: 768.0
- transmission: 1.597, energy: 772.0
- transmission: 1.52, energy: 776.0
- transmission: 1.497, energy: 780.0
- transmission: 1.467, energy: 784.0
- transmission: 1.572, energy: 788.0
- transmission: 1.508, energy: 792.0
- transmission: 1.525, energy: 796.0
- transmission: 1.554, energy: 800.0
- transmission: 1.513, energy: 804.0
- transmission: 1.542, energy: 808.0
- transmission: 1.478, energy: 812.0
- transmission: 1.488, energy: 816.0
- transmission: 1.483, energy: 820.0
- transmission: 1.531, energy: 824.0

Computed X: 1.529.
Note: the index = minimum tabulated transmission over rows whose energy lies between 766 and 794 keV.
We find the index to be 1.467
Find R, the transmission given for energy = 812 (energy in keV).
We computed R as 1.478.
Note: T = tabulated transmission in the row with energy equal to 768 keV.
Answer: 1.499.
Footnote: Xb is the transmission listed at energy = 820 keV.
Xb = 1.483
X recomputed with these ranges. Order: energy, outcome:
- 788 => 1.572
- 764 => 1.529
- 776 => 1.52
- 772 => 1.597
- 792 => 1.508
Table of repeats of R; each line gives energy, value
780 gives 1.497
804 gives 1.513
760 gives 1.524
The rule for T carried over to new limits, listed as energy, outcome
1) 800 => 1.554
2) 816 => 1.488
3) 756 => 1.562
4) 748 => 1.512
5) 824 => 1.531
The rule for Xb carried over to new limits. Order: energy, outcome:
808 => 1.542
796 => 1.525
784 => 1.467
